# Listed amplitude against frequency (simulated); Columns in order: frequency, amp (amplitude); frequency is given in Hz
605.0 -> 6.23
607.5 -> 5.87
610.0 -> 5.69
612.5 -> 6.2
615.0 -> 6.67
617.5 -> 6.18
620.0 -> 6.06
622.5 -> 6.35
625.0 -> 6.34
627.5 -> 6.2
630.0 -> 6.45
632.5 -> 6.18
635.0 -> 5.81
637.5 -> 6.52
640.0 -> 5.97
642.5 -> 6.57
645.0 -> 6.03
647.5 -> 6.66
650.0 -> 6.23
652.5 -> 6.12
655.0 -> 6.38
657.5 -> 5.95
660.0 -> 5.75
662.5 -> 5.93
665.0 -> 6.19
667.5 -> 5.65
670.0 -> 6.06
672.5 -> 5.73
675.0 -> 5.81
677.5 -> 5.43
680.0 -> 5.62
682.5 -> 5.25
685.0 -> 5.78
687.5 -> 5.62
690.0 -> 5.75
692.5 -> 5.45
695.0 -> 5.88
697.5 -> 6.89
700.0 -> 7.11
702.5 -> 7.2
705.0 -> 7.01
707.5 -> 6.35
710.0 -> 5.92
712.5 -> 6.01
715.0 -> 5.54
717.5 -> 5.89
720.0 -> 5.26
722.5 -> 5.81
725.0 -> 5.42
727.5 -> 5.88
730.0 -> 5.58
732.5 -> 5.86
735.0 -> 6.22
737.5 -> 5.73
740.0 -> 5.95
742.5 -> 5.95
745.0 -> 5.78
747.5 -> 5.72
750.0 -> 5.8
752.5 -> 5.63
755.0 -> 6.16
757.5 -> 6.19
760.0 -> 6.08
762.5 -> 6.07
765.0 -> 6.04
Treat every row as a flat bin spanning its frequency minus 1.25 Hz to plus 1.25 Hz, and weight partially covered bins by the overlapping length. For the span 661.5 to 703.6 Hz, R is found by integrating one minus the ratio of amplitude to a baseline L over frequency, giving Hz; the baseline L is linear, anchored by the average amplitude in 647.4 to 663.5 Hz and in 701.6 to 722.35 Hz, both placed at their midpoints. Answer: 1.06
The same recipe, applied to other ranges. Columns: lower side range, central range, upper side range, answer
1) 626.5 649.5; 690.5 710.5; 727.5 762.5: -1.38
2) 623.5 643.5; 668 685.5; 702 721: 1.46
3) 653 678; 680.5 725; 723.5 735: -1.56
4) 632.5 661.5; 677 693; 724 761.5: 1.29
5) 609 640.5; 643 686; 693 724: 1.97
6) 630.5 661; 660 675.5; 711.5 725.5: 0.37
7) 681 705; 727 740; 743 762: 0.28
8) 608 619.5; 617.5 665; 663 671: -1.09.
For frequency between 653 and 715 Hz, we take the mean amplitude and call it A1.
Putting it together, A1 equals 6.02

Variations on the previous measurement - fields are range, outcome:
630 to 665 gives 6.17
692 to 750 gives 6.02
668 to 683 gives 5.67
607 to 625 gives 6.17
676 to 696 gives 5.6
